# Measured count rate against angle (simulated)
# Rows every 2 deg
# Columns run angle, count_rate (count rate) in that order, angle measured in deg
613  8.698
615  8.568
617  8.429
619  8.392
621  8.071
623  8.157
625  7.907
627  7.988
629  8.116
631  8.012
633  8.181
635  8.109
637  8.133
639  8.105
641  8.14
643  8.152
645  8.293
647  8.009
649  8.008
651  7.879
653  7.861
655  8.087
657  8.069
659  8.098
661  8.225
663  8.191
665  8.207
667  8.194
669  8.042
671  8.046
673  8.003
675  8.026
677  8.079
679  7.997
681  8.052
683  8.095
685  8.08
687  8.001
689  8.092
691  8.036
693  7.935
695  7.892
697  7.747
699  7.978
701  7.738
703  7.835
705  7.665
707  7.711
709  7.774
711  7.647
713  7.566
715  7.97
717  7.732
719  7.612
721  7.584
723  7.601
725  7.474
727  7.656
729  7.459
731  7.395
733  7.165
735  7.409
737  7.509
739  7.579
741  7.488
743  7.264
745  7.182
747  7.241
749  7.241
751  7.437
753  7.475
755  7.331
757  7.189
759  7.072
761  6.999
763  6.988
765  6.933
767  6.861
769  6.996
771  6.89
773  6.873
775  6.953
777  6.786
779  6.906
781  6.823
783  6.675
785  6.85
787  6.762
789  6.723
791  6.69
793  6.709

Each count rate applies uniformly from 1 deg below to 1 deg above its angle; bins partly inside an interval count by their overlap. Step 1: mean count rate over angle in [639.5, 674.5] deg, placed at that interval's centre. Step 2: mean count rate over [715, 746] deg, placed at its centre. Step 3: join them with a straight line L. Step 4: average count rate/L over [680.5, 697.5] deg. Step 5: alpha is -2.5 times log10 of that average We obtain -0.02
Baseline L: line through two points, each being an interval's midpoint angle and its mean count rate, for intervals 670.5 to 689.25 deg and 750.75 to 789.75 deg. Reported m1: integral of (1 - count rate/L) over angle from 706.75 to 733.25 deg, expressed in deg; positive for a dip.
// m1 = -0.1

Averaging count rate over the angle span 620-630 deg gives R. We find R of 8.05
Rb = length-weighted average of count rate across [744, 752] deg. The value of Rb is 7.28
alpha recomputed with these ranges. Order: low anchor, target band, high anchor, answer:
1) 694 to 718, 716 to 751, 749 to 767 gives 0.00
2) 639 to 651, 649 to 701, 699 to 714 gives -0.02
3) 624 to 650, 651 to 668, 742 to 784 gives -0.03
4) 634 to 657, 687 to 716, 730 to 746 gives -0.03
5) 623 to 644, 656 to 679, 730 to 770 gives -0.04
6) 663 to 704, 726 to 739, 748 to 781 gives 0.00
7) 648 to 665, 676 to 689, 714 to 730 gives -0.02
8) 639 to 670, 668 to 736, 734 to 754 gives -0.01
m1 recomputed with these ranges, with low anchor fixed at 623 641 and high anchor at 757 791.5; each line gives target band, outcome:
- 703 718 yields -0.63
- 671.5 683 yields -0.51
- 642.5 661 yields -0.34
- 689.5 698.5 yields -0.43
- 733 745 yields -0.38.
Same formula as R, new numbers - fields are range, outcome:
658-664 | 8.17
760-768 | 6.95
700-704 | 7.79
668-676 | 8.03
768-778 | 6.9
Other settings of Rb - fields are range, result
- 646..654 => 7.94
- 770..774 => 6.88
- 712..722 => 7.69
